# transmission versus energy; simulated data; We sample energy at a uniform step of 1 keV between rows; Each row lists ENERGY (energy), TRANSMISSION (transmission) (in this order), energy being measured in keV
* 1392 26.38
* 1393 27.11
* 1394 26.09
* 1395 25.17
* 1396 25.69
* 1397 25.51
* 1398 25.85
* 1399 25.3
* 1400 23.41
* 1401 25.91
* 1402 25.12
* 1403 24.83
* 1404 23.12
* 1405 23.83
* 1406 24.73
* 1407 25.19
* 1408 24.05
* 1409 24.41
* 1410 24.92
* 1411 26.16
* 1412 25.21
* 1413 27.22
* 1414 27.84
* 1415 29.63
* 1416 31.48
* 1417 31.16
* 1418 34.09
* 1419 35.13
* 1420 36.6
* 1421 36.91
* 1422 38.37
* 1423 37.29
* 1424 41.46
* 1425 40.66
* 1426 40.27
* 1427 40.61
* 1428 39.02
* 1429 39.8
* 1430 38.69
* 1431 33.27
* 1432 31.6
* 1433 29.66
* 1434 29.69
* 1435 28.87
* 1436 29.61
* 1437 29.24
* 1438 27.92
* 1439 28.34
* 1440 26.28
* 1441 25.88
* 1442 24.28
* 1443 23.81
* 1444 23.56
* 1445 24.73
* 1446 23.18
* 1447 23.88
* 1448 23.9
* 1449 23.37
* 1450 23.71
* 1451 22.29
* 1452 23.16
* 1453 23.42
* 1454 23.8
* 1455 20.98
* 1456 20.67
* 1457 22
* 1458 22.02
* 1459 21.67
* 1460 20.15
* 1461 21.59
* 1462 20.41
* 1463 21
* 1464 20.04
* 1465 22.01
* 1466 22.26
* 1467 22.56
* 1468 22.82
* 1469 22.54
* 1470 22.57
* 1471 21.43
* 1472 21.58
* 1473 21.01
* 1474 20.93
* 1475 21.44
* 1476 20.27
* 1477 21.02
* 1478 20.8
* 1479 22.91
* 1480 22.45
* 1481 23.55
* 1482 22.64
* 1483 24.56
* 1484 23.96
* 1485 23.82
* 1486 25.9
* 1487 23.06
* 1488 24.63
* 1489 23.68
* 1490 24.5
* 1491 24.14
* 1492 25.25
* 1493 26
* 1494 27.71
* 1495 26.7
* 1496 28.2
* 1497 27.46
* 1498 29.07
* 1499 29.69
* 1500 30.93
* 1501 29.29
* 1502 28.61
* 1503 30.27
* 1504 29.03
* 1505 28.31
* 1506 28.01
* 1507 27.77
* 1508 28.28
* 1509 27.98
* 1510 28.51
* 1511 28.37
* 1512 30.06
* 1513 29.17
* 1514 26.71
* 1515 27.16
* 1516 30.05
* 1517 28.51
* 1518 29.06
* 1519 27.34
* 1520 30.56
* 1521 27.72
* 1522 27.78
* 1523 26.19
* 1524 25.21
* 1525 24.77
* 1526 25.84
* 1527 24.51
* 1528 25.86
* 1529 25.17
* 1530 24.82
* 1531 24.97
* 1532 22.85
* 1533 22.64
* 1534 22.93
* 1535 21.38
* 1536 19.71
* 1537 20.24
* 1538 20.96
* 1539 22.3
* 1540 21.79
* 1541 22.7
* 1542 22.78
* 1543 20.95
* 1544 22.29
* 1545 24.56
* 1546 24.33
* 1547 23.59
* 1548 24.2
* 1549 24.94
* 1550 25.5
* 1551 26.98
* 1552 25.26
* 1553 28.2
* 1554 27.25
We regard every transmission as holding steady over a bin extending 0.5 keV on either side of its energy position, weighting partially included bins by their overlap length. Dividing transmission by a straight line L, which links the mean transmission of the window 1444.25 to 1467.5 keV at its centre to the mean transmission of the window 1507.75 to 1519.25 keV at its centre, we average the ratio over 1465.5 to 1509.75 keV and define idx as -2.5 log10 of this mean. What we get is 0.03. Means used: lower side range 22.3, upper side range 28.5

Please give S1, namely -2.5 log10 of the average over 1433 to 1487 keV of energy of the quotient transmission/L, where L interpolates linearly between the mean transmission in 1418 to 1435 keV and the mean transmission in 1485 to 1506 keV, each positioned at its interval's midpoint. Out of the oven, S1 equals 0.34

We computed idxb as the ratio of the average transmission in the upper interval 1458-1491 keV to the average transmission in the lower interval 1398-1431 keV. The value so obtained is 0.72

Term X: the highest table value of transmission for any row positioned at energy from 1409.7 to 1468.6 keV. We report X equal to 41.46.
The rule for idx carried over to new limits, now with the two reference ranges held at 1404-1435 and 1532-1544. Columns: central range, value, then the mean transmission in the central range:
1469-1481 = 0.25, 21.6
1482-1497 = 0.03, 25.1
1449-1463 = 0.30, 22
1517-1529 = -0.16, 26.8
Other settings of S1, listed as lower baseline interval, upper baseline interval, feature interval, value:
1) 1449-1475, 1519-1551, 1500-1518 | -0.225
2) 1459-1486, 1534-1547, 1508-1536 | -0.196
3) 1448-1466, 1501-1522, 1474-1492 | 0.090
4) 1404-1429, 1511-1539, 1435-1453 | 0.202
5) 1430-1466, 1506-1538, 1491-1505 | -0.100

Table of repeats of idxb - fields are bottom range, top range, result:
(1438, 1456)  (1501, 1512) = 1.19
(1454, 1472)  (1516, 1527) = 1.26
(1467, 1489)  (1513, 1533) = 1.18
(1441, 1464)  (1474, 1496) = 1.05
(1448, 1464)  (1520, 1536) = 1.13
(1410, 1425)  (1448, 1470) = 0.67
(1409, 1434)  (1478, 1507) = 0.77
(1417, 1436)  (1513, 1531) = 0.75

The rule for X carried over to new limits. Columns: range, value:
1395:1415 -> 29.63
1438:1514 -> 30.93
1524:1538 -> 25.86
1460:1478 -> 22.82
